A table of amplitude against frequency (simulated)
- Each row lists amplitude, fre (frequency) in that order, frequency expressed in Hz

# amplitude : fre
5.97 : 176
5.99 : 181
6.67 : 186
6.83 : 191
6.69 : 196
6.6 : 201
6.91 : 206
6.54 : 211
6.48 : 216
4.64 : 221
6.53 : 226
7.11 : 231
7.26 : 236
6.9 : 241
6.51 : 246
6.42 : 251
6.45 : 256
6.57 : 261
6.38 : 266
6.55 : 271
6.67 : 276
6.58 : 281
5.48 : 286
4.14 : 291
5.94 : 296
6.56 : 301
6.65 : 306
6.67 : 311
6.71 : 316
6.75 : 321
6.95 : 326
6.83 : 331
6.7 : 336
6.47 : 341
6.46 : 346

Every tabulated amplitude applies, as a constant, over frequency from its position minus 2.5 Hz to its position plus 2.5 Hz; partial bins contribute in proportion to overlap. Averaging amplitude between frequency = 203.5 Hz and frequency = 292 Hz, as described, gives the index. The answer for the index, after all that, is 6.38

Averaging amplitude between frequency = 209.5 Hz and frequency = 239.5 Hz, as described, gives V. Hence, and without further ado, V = 6.44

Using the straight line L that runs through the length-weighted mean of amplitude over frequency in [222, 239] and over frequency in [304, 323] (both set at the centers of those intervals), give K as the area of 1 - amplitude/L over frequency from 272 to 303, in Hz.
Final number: 3.69 Hz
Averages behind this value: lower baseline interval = 6.76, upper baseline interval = 6.69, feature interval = 5.92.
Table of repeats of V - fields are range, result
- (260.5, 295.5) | 6.02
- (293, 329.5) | 6.58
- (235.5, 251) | 6.77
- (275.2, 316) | 6.1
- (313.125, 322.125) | 6.72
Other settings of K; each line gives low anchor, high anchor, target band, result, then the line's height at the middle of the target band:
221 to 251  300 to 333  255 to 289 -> 1.7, 6.68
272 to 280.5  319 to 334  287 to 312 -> 3.0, 6.73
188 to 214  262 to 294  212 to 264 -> -1.0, 6.37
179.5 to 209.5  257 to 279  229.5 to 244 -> -1.1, 6.58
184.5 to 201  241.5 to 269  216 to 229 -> 1.6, 6.61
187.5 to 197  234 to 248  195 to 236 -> 2.1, 6.82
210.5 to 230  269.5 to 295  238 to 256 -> -1.9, 5.98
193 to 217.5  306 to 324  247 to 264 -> 0.5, 6.68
